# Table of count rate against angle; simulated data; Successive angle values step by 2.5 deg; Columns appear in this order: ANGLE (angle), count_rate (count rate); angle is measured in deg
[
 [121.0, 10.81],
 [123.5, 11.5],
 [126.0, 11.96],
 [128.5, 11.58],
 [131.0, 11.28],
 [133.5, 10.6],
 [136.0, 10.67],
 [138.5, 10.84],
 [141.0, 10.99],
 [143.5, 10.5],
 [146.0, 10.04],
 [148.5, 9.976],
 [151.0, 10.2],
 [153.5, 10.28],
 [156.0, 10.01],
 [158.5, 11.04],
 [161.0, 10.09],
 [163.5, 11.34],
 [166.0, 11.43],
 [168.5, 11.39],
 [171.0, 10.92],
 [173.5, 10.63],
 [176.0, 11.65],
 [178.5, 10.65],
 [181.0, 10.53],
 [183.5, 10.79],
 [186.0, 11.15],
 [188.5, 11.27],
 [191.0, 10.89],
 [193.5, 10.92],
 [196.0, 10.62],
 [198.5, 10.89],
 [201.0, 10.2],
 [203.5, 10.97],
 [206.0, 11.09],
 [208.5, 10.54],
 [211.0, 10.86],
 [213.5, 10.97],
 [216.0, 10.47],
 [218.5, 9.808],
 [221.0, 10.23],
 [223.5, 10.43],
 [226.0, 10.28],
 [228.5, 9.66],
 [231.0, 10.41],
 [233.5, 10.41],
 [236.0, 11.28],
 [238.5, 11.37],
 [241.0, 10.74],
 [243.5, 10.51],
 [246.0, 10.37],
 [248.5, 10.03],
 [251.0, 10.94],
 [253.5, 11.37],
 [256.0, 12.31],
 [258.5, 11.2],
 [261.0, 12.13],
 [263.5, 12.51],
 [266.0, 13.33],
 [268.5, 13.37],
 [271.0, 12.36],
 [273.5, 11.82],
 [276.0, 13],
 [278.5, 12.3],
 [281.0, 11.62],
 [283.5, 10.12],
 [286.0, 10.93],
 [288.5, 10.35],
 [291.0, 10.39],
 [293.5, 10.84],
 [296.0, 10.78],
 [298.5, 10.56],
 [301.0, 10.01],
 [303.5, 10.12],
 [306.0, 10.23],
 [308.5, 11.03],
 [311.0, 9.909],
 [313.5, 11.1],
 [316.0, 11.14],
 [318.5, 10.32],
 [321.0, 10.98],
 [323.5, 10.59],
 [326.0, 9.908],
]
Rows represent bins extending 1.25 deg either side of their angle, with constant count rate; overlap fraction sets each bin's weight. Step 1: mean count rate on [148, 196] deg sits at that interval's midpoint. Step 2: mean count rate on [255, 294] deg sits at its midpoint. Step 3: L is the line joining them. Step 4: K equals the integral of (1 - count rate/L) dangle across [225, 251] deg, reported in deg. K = 2.1 deg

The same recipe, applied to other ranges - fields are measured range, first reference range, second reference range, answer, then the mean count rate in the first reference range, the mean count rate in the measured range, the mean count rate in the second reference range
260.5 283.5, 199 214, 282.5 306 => -4.03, 10.8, 12.4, 10.4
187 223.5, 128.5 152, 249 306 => 1.04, 10.6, 10.7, 11.4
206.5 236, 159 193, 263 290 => 2.55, 11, 10.4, 11.9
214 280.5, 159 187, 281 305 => -3.60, 11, 11.3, 10.5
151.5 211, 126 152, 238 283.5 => 1.27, 10.7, 10.8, 11.7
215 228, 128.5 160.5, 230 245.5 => 0.64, 10.6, 10.2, 10.8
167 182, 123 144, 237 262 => 0.17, 11.1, 11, 11.1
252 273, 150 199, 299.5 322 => -3.25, 10.8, 12.3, 10.5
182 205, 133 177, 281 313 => -0.46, 10.7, 10.9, 10.5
